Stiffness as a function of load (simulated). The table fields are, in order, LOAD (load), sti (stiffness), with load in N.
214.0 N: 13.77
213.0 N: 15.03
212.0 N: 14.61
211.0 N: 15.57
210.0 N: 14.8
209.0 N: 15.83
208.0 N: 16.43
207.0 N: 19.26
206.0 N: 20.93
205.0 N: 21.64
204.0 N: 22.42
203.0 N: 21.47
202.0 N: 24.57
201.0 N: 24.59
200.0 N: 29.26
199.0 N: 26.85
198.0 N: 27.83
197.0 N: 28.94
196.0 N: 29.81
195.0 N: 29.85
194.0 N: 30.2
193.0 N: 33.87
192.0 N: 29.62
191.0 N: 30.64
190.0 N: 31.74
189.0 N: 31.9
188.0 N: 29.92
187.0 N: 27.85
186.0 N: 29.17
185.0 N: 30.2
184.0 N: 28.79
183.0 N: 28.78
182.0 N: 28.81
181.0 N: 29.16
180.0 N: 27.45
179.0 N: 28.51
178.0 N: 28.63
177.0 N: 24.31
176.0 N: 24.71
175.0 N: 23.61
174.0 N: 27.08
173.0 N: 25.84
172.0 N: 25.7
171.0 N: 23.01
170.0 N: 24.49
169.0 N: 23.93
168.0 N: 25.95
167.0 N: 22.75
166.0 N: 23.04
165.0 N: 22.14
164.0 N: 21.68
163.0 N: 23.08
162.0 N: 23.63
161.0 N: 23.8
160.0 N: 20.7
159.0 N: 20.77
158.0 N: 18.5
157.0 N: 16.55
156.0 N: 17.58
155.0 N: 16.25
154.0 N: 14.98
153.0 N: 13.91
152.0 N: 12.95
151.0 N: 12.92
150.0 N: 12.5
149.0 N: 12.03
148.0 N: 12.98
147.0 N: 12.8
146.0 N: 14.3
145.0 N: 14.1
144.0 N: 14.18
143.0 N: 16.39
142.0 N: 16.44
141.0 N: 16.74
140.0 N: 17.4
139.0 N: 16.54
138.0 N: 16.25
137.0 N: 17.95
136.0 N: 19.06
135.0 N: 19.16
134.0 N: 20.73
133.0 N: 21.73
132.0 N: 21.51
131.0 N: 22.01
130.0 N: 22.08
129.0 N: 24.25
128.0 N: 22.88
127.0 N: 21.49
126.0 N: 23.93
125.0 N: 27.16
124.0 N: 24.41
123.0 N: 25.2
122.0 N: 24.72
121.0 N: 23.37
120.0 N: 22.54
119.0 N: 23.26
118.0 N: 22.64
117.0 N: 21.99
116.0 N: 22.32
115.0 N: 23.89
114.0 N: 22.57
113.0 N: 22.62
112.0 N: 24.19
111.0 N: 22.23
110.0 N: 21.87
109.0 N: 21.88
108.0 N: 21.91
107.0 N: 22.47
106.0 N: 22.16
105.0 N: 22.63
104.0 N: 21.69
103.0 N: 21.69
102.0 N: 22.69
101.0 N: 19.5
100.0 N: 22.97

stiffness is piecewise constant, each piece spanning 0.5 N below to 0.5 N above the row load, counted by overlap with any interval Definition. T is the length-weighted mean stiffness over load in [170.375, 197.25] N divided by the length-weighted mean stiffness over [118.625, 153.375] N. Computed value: 1.51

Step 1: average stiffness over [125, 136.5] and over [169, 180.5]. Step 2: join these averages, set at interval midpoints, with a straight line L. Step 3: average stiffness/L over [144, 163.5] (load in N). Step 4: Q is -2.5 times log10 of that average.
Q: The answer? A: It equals 0.407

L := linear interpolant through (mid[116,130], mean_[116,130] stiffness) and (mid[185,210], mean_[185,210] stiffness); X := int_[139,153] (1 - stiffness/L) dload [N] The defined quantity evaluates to 5.76 N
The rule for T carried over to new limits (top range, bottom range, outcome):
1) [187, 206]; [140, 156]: 1.93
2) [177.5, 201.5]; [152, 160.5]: 1.71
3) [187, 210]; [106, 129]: 1.12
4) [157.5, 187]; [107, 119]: 1.11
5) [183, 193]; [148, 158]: 2.07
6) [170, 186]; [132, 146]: 1.54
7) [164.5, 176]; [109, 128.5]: 1.04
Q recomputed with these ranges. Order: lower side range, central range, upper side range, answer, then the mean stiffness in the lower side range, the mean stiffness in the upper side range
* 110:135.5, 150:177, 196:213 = 0.060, 22.9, 21.6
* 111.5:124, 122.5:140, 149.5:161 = -0.025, 23.3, 16.5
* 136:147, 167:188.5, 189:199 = -0.043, 16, 30.2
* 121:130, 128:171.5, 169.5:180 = 0.308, 24.1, 25.7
